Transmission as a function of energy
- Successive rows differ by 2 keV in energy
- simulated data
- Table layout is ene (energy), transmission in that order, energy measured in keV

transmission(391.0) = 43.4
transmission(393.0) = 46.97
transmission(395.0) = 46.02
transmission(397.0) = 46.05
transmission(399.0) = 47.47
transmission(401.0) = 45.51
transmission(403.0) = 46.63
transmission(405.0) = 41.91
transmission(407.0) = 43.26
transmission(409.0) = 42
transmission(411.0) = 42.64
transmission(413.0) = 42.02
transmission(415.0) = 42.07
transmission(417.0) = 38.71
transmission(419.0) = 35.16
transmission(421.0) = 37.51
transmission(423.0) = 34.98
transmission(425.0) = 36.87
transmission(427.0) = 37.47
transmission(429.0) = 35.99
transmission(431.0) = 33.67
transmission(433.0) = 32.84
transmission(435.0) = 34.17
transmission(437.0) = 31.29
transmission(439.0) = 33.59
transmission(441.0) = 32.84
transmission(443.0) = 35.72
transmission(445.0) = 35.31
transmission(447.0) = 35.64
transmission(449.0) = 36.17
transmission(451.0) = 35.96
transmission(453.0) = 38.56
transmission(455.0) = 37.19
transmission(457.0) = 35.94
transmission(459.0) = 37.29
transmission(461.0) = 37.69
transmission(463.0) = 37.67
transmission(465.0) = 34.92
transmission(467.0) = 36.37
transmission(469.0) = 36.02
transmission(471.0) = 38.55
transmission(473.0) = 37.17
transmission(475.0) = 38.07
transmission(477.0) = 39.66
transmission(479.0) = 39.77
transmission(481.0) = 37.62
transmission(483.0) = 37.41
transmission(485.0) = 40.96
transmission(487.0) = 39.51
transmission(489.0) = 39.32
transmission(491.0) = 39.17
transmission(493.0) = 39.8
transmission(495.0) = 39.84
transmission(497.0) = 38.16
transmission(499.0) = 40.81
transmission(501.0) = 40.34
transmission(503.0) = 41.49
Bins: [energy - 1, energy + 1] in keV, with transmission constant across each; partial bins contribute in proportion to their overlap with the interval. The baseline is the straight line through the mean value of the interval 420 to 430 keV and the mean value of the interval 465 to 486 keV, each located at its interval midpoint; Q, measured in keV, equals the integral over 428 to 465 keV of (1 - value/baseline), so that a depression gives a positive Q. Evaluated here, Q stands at 1.8 keV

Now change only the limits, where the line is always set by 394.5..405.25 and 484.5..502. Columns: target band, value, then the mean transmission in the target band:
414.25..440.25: 5.0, 35.6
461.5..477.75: 1.6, 37.3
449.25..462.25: 1.6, 37.1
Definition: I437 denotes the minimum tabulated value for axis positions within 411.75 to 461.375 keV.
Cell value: 31.29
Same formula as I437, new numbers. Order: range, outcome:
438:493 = 32.84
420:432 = 33.67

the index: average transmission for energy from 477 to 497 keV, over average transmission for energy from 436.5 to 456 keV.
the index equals 1.1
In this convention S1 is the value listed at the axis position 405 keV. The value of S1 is 41.91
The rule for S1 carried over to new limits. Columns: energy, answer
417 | 38.71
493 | 39.8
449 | 36.17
